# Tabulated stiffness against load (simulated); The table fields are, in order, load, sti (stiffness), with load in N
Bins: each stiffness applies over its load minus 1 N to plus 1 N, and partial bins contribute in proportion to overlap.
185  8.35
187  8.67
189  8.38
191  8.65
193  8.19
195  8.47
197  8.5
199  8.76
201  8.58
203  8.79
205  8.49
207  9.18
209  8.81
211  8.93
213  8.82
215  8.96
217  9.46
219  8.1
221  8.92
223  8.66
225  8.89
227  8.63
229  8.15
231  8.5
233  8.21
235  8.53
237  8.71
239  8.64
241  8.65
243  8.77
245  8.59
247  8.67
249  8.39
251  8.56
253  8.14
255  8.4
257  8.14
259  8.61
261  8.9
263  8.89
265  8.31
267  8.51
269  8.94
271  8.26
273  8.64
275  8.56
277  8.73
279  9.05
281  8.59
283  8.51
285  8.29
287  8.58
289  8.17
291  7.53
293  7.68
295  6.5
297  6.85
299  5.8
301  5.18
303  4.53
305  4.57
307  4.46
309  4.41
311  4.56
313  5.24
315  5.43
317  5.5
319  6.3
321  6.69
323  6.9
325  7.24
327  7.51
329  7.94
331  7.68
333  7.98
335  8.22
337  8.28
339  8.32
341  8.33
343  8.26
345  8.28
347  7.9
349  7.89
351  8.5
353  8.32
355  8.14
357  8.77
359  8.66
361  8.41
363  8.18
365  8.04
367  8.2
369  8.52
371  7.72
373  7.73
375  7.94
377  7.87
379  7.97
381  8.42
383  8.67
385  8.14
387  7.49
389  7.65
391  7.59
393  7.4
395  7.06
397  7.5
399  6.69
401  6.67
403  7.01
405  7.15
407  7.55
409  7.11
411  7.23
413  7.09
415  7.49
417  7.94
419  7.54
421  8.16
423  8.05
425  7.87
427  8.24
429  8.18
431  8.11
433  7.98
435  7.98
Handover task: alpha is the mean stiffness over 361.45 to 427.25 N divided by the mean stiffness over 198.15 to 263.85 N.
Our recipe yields 0.89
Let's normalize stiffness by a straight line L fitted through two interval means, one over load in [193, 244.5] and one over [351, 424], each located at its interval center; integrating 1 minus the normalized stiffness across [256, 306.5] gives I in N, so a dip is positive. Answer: 3.7 N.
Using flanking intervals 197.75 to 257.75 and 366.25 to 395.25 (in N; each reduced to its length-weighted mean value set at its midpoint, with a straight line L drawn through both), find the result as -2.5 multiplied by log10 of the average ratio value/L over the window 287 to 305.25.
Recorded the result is 0.27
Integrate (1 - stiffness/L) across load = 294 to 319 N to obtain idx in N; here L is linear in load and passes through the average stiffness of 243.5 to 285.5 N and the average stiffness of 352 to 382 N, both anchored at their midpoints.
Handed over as 9.3 N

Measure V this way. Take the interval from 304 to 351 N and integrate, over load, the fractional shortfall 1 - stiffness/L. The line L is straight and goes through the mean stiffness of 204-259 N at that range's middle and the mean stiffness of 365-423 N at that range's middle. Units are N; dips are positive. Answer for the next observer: 6.6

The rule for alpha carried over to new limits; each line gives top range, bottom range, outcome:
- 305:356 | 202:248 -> 0.81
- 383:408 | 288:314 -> 1.27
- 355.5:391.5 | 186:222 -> 0.93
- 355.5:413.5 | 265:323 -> 1.11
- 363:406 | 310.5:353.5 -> 1.05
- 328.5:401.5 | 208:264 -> 0.93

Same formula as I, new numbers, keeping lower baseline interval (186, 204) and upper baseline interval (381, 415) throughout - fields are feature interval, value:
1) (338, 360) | -1.8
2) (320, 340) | 0.3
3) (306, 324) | 5.4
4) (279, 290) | -0.6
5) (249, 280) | -1.6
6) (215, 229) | -0.6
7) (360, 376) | -1.1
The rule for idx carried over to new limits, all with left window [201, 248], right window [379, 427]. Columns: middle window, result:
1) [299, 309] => 4.2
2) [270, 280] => -0.3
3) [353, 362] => -0.7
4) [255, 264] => -0.1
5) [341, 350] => -0.2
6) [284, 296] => 0.7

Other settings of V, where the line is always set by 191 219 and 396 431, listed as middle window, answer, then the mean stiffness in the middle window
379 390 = -0.5 N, 8.06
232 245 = -0.1 N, 8.59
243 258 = 0.1 N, 8.44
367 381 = -0.5 N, 8.01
